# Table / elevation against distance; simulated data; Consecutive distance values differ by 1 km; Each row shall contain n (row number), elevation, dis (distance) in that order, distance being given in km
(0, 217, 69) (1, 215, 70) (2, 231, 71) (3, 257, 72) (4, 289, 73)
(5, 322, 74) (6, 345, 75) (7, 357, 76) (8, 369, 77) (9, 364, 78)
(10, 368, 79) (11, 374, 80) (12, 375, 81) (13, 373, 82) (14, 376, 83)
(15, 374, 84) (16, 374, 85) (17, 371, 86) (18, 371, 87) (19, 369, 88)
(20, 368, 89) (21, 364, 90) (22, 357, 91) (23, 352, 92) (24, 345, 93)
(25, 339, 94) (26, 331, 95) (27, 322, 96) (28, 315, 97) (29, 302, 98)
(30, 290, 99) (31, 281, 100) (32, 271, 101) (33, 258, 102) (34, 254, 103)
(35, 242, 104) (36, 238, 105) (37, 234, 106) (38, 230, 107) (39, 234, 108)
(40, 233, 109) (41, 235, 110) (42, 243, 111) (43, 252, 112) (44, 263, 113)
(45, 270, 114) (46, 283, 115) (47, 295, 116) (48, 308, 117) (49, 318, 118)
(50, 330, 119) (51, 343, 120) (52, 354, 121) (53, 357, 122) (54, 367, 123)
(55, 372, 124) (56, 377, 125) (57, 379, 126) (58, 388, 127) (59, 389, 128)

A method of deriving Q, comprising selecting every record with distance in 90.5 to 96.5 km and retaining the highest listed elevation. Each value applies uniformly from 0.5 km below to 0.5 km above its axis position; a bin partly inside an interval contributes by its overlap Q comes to 357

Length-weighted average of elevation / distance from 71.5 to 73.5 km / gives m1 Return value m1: 273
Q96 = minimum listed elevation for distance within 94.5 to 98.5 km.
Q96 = 302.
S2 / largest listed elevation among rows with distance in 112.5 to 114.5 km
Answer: 270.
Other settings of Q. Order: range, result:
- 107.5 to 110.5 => 235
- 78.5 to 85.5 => 376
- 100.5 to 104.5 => 271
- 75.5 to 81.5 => 375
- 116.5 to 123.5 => 367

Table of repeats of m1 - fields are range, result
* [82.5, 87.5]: 373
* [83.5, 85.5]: 374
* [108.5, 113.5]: 245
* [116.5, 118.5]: 313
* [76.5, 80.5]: 369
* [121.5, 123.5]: 362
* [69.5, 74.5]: 263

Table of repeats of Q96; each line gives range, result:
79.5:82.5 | 373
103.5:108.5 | 230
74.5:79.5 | 345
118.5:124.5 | 330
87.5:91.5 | 357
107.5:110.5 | 233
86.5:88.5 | 369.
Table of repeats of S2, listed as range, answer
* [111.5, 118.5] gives 318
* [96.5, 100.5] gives 315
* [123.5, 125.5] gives 377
